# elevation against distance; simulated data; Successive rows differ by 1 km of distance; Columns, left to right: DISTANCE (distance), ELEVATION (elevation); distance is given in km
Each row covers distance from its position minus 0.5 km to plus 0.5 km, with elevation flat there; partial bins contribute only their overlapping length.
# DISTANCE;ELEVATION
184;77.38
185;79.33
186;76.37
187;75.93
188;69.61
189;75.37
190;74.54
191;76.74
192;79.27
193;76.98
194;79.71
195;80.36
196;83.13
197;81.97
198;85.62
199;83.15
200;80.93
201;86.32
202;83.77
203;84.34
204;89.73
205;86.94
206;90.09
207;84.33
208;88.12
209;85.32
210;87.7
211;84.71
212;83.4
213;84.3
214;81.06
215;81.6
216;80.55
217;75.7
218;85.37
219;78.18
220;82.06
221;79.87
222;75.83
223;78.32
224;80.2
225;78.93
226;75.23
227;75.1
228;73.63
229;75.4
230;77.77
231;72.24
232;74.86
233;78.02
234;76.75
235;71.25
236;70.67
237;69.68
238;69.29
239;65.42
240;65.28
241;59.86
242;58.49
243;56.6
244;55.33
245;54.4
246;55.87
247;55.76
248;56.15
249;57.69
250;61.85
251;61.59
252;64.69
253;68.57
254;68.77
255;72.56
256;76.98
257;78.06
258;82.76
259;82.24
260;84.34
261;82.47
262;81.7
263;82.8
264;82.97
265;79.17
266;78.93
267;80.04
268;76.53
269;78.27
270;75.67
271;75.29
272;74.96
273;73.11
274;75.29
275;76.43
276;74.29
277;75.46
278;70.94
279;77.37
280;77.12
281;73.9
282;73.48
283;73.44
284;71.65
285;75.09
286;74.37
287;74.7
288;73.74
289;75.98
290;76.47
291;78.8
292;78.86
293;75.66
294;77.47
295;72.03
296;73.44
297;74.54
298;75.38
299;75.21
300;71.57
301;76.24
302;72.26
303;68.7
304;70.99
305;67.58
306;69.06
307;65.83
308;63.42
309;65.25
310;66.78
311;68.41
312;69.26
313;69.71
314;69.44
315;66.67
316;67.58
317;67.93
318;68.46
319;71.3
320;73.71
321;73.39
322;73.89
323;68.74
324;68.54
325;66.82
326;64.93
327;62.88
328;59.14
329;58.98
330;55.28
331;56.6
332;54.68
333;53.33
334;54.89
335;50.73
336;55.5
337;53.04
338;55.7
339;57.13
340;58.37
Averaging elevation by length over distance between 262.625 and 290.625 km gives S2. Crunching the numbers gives 76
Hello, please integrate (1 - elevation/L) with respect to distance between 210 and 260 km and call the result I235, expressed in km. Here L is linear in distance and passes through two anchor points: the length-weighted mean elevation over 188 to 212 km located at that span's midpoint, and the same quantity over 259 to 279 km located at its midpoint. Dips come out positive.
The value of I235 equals 5.0 km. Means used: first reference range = 82.7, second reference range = 77.9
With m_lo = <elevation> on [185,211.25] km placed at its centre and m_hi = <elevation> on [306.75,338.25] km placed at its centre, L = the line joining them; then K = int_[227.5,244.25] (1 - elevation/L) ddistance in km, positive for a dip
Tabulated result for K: 1.6 km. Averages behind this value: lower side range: 81.9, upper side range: 63.8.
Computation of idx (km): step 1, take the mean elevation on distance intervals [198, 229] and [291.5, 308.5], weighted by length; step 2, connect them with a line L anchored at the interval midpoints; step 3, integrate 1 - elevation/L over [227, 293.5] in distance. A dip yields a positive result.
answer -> 3.7 km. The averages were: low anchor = 82.1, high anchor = 72.2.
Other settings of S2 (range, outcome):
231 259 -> 66.6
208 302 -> 74.3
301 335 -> 65.8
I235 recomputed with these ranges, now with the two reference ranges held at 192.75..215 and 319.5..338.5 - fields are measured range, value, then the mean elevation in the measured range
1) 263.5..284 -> -1.4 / 76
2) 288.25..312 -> -2.0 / 72.1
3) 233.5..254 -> 3.7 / 62.9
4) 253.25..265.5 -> -0.9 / 79.3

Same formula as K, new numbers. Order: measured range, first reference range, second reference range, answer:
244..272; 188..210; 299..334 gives 0.84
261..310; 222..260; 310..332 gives -4.94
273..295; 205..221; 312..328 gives -0.46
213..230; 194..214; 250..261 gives 0.49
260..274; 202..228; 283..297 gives -0.25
